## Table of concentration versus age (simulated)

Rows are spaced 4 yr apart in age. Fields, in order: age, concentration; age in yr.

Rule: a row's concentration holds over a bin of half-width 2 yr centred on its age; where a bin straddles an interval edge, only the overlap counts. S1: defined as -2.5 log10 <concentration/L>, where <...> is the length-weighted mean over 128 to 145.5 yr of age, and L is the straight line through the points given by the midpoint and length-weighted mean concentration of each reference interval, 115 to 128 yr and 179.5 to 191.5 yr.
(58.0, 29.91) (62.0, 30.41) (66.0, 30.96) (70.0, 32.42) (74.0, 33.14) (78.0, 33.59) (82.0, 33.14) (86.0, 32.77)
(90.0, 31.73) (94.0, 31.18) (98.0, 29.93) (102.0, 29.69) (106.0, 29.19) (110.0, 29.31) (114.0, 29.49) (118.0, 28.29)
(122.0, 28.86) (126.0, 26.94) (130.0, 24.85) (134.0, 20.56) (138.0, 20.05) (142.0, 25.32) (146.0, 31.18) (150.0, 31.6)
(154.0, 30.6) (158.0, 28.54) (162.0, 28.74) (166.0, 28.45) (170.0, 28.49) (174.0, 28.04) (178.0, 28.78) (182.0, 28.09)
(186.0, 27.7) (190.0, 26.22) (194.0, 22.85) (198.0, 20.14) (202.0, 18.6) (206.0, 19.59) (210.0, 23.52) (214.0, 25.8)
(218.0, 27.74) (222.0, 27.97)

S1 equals 0.19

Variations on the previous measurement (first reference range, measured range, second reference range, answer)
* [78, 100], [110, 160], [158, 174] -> 0.10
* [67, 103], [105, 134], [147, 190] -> 0.12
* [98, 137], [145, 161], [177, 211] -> -0.18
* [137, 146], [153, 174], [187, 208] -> -0.21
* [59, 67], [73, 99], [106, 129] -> -0.09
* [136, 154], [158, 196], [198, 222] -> -0.09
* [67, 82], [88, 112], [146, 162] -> 0.07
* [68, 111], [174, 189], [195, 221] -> -0.14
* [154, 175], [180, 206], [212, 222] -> 0.18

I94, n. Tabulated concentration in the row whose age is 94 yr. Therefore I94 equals 31.18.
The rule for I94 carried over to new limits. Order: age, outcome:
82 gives 33.14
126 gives 26.94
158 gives 28.54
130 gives 24.85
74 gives 33.14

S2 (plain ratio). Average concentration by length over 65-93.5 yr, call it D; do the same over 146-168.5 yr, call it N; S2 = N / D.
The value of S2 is 0.91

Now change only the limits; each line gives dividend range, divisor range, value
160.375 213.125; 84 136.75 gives 0.89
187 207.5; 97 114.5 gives 0.74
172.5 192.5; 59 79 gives 0.87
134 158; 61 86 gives 0.84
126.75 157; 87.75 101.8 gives 0.86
